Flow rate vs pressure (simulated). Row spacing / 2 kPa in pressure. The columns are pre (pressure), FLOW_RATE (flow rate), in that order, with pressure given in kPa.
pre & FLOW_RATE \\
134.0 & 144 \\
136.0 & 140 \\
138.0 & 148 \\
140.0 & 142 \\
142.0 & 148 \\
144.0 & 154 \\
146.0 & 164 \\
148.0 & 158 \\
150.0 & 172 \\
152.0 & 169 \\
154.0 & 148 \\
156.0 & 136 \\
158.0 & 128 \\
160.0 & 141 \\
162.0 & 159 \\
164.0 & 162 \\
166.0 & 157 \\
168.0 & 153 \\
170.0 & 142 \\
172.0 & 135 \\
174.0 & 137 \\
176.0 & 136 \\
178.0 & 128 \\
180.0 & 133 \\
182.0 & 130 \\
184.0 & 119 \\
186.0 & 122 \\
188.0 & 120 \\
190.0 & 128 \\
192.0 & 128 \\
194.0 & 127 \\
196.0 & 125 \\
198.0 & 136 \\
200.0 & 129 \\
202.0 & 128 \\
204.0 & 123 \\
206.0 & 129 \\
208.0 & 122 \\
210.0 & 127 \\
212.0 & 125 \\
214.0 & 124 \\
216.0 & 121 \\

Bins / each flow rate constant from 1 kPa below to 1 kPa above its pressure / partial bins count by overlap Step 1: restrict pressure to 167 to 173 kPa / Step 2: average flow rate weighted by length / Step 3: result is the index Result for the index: 143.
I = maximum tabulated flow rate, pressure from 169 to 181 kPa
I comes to 142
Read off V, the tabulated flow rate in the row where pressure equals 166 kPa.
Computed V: 157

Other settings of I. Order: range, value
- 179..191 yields 133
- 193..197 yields 127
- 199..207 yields 129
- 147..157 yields 172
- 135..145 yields 154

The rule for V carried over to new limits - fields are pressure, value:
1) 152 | 169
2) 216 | 121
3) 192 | 128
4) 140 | 142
